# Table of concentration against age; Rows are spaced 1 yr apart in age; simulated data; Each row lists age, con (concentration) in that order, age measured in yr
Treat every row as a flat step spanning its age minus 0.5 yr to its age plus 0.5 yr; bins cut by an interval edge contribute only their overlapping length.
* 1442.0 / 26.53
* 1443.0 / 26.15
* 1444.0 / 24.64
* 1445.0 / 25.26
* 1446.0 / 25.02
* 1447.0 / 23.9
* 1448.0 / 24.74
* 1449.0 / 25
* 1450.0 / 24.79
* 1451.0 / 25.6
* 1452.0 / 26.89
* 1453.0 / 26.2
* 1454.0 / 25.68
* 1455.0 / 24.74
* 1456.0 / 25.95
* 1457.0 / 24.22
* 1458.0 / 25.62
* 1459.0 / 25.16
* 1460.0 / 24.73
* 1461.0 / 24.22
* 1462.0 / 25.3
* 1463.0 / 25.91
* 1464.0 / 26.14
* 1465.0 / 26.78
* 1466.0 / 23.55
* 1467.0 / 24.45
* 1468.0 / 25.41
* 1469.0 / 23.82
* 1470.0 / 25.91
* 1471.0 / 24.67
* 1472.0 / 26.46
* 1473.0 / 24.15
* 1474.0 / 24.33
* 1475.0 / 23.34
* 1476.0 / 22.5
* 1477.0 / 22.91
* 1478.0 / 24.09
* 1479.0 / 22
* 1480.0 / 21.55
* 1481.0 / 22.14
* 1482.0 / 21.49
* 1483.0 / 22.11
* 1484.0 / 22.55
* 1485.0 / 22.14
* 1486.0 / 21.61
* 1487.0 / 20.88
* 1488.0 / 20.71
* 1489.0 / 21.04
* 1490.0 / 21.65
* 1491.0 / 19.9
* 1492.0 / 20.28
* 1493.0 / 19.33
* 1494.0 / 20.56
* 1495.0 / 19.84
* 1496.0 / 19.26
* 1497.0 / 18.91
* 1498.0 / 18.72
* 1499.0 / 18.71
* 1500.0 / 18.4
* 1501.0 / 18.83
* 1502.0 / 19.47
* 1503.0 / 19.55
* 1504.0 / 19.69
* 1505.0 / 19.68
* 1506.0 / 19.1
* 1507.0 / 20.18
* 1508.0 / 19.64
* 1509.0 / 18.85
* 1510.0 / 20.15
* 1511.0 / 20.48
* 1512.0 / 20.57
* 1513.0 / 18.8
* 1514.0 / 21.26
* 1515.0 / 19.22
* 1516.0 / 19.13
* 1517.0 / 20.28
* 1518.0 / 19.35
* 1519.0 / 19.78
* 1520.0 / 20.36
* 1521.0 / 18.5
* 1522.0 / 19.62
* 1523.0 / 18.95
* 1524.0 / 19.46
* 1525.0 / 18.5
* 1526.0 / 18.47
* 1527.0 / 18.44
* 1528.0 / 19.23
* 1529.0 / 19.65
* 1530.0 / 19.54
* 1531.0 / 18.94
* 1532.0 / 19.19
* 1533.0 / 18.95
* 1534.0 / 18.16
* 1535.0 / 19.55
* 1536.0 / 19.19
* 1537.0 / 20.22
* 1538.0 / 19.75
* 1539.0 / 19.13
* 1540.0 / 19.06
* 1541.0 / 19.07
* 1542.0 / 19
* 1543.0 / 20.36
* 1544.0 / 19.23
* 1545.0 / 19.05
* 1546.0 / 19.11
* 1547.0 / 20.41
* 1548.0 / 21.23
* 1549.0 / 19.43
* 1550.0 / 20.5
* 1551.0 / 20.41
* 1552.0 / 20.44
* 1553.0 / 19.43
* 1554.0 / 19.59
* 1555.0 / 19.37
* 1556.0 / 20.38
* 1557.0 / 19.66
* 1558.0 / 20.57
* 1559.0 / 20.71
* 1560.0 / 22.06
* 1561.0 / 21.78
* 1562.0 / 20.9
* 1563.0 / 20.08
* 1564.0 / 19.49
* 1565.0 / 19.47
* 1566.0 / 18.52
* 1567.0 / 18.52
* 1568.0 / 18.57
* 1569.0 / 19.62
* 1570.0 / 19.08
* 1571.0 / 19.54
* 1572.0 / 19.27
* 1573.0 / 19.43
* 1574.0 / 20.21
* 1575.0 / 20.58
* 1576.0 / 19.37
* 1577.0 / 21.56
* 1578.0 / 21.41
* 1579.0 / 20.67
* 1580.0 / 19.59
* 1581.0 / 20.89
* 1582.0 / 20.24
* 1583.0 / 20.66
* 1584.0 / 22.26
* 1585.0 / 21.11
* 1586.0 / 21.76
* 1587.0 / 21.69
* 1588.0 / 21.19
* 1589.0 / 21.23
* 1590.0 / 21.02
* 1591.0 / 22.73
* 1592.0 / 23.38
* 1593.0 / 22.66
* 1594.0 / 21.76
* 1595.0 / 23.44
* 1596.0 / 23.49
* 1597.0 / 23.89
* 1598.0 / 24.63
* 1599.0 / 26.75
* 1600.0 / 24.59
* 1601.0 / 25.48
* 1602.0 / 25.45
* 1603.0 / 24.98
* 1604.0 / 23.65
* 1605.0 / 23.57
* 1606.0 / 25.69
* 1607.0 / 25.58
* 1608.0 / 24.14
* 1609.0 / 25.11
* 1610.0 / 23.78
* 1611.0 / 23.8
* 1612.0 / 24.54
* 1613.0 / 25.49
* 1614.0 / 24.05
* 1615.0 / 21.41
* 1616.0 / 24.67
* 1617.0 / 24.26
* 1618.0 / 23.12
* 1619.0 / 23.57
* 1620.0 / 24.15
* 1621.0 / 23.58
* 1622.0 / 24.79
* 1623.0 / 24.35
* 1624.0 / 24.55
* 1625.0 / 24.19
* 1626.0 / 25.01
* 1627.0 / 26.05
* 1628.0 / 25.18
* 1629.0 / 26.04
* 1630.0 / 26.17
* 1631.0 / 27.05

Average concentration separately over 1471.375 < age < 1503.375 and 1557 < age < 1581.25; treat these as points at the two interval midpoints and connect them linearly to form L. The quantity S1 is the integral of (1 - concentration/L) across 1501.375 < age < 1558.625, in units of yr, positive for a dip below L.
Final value 2.9 yr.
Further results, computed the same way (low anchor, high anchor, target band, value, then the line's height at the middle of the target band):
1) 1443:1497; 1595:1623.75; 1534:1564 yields 5.09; 24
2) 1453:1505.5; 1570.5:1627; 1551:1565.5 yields 1.61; 22.8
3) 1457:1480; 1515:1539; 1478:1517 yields 2.93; 21.9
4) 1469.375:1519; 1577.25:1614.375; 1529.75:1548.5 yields 2.13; 21.9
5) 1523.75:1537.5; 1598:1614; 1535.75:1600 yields 3.66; 21.9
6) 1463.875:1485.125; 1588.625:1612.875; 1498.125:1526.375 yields 5.17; 23.8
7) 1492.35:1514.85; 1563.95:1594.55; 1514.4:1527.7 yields 0.36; 19.8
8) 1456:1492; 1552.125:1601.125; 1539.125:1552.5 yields 1.24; 21.8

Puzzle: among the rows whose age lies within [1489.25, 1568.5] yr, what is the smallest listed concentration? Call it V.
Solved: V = 18.16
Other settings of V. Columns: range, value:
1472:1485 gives 21.49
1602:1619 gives 21.41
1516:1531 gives 18.44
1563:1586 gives 18.52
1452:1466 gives 23.55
